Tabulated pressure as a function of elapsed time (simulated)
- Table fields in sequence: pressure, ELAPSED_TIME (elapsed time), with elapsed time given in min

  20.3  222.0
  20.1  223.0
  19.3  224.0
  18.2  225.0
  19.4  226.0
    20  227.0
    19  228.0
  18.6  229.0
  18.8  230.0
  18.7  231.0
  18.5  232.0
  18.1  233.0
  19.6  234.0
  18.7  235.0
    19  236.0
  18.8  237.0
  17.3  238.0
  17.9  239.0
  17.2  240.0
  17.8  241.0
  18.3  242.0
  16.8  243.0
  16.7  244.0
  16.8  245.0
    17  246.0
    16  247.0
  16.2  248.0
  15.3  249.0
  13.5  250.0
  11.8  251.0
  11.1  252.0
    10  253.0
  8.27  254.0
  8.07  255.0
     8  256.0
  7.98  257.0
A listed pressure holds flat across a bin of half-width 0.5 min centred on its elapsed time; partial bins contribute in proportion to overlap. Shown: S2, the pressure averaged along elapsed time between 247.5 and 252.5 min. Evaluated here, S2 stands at 13.6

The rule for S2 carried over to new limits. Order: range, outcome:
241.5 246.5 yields 17.1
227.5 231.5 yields 18.8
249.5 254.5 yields 10.9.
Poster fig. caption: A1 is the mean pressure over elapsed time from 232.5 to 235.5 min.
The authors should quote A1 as 18.8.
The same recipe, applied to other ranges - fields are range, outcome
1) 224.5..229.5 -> 19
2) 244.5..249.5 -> 16.3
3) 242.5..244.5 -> 16.8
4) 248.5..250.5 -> 14.4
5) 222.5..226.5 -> 19.2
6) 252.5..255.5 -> 8.78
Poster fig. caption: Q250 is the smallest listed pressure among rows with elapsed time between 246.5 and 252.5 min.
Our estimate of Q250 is 11.1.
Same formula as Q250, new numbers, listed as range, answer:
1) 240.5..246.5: 16.7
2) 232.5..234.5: 18.1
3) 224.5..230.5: 18.2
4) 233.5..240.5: 17.2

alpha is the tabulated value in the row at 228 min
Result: 19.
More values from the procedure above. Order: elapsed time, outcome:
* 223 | 20.1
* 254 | 8.27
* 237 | 18.8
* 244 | 16.7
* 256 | 8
